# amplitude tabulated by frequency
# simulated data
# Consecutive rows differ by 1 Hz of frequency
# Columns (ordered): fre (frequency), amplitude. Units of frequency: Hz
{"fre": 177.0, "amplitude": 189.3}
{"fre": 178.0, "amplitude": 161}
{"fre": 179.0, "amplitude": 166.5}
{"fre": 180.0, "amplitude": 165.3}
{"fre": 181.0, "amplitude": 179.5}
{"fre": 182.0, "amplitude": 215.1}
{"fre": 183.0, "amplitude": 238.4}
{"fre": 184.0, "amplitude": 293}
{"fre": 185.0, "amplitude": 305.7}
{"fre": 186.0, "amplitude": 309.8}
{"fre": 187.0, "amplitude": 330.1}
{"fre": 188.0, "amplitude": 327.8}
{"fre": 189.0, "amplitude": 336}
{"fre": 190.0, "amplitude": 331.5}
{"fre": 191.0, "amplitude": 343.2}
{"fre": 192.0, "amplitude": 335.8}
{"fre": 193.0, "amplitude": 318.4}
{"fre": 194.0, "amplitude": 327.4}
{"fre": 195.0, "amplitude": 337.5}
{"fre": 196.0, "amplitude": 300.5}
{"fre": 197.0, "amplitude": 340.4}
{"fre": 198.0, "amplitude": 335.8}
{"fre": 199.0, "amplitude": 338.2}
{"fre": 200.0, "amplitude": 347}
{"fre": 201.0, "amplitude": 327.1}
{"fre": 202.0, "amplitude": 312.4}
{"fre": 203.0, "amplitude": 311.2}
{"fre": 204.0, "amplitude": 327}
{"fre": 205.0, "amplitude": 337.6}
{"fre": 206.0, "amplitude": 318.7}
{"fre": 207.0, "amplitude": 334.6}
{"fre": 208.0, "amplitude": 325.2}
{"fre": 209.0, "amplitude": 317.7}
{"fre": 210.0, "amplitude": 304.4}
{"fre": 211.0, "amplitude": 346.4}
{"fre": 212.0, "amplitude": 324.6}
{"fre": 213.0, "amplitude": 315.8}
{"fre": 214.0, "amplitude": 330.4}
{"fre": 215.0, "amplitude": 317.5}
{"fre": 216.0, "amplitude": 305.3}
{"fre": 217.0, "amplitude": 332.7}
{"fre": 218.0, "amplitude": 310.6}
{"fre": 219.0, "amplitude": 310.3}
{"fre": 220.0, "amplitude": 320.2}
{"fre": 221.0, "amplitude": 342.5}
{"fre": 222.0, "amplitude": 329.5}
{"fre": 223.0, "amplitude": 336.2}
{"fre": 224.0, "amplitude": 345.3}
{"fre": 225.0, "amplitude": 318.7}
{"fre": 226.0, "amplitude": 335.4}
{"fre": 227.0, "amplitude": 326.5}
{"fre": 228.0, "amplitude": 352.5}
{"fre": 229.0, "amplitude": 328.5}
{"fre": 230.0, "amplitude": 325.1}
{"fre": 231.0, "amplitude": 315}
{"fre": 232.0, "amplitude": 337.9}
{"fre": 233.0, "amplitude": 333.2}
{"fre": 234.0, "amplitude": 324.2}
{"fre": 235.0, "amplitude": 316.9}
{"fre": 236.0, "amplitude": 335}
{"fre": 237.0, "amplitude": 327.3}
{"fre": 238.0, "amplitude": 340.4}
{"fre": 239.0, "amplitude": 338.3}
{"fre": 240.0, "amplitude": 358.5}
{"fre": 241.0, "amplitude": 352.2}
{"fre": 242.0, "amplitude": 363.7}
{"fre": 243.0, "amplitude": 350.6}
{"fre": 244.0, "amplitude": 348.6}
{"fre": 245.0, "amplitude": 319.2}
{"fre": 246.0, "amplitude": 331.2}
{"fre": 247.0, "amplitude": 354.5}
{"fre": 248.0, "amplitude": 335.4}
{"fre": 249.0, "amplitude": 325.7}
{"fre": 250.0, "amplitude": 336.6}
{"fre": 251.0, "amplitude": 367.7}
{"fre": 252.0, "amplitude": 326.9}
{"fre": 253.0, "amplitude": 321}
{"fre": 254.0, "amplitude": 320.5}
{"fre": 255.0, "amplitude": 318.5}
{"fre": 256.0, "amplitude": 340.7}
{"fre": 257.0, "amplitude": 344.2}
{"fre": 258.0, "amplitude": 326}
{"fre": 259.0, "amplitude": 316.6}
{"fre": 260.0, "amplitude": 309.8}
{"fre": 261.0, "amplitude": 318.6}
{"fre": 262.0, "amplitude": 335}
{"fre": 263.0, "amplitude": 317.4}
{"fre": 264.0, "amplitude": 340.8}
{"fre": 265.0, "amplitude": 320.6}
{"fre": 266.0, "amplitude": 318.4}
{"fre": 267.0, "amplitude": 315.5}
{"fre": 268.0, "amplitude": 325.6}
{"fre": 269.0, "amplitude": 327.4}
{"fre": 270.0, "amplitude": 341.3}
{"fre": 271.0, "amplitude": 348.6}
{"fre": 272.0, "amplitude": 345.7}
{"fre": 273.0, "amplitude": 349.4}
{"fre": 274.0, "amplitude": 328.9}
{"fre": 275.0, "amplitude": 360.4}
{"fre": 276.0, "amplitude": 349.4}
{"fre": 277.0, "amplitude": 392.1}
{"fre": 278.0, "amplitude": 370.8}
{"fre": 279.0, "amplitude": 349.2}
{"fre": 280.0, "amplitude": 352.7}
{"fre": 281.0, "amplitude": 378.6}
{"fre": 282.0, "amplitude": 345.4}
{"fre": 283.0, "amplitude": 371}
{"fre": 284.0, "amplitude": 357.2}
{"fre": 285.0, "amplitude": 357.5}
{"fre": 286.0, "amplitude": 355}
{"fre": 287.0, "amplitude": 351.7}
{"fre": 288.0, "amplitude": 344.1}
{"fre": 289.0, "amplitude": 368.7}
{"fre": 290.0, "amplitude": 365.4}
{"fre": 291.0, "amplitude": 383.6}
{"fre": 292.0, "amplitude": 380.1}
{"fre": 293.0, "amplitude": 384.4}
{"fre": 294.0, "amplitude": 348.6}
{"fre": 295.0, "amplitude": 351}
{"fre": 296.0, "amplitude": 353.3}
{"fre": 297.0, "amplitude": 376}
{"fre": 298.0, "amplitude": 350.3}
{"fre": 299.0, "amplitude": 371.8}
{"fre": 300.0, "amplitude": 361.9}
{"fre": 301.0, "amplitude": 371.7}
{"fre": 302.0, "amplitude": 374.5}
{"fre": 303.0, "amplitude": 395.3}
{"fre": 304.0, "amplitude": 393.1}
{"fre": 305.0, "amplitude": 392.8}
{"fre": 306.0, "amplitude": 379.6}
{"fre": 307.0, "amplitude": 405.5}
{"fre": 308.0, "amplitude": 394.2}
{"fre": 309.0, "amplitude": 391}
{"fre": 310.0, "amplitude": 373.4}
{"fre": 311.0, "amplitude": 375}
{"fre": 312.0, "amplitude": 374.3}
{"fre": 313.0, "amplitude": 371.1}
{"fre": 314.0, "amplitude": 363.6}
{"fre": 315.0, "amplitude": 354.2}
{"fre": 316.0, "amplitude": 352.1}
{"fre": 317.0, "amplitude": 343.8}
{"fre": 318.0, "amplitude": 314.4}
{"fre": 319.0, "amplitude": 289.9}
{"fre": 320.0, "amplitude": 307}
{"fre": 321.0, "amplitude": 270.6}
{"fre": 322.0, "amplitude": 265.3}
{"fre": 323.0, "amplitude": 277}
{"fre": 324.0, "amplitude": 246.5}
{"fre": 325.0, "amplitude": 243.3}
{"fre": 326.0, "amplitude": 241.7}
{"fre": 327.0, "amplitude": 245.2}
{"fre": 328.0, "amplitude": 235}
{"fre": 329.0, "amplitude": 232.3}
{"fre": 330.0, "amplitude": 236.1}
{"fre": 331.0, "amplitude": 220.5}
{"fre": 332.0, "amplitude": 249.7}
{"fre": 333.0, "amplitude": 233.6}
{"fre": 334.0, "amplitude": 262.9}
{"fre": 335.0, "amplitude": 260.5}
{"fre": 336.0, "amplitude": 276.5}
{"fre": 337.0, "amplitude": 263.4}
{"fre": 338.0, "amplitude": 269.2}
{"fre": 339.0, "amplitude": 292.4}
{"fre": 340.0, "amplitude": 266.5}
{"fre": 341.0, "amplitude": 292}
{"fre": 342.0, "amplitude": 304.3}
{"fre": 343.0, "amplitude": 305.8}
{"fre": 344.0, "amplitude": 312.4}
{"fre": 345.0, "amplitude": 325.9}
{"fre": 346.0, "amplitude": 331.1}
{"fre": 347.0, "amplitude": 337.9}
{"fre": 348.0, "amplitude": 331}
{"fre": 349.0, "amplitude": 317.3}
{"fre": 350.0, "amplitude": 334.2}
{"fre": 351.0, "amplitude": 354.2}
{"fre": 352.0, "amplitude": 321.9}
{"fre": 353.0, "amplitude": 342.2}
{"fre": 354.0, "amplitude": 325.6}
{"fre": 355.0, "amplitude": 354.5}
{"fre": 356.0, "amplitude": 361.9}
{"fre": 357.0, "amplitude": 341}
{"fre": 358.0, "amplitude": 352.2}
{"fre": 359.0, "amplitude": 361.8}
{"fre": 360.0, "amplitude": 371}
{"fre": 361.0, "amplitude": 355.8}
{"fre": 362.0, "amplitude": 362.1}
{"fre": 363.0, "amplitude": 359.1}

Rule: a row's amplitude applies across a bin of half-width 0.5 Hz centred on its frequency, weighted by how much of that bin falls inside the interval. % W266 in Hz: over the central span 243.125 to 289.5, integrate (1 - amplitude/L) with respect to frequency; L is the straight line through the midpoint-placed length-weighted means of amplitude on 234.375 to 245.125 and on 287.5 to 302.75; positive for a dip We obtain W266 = 1.6 Hz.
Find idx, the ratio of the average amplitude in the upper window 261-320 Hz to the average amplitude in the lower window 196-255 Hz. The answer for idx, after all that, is 1.1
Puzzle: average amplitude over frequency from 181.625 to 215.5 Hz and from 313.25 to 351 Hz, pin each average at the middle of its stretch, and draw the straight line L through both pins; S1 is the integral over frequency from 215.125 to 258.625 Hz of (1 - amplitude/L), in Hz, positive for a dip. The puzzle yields -3.1 Hz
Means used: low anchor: 320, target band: 333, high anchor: 288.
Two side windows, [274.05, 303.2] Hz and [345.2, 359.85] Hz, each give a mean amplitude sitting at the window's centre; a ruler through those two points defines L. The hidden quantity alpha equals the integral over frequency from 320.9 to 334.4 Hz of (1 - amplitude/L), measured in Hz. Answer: 4.0 Hz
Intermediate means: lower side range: 364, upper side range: 341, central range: 246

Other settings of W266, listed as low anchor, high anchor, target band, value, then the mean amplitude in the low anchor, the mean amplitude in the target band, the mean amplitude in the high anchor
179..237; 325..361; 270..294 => -4.2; 316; 360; 299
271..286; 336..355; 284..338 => 1.5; 357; 328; 313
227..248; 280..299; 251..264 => 0.8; 337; 327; 362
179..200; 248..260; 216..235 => -0.7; 298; 328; 331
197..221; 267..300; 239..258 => 0.1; 325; 339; 357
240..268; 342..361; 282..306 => -2.4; 333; 368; 337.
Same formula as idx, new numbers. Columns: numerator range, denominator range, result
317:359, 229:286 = 0.86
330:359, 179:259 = 0.95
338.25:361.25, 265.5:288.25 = 0.94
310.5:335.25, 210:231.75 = 0.88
